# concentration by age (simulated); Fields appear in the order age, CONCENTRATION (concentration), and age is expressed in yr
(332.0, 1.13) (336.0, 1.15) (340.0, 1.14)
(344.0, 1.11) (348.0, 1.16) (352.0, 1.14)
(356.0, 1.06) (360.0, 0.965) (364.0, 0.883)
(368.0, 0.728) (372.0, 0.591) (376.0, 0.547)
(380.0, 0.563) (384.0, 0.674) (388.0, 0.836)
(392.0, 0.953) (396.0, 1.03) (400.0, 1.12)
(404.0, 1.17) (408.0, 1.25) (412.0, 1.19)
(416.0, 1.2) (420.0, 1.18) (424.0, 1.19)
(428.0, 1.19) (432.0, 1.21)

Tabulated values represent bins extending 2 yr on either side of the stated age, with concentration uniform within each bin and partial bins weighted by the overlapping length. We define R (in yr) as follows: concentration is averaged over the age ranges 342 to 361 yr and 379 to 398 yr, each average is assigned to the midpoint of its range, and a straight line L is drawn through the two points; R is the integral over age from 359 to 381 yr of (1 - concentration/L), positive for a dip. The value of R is 5.9 yr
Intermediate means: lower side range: 1.09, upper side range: 0.824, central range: 0.708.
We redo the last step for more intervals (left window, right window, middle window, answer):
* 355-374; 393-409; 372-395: 6.4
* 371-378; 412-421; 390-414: -3.6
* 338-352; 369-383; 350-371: -1.8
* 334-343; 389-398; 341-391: 9.5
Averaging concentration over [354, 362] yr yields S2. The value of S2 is 1.01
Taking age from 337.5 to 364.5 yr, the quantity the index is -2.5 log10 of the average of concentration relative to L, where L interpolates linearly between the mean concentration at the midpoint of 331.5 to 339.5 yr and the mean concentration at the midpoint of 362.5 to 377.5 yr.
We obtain -0.157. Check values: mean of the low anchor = 1.14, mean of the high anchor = 0.685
